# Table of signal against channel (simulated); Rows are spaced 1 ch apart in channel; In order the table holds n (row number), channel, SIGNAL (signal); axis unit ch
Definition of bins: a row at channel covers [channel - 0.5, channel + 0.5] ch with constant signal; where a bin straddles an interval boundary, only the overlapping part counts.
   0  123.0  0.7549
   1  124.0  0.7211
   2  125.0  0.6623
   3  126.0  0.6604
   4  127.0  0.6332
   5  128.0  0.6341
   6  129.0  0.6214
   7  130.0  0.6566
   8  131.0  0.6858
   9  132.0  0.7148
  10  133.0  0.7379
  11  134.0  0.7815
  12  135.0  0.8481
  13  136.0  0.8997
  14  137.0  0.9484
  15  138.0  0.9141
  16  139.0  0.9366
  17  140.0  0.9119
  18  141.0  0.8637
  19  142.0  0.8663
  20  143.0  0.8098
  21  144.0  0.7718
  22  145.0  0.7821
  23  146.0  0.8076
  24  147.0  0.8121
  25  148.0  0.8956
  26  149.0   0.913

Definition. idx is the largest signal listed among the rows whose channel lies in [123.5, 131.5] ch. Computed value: 0.7211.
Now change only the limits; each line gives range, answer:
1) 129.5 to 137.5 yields 0.9484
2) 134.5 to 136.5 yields 0.8997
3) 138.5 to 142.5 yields 0.9366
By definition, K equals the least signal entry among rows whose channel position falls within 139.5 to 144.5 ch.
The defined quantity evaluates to 0.7718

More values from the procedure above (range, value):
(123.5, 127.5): 0.6332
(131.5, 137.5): 0.7148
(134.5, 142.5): 0.8481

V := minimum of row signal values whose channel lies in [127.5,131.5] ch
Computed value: 0.6214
